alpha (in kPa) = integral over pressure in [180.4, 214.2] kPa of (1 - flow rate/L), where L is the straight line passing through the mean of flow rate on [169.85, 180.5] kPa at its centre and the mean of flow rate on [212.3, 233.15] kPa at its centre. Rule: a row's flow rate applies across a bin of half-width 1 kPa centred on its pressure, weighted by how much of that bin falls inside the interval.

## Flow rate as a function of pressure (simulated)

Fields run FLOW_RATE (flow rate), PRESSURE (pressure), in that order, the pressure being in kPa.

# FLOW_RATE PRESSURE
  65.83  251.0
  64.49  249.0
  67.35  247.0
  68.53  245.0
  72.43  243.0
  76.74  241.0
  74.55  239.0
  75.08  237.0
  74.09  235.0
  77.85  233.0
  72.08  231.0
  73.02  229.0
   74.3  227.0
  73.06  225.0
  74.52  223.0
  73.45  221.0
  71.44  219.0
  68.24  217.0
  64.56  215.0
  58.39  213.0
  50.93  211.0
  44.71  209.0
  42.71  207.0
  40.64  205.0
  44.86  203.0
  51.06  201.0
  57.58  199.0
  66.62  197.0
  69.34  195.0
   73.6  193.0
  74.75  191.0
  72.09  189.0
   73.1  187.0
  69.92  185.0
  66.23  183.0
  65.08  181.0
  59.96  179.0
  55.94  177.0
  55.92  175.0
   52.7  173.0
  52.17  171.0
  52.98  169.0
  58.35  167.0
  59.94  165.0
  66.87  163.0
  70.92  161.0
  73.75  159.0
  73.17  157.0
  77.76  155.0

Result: 1.2 kPa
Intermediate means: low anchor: 55.8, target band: 60.1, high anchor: 70.9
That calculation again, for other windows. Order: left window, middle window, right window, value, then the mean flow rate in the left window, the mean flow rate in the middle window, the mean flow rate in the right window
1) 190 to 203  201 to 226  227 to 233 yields 3.83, 63.9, 58.6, 73.7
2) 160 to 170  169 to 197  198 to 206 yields -4.82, 61.8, 64.3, 48.5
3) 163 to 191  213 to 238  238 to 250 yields -1.40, 61.8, 72.1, 70.7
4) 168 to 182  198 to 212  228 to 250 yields 3.58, 56.4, 47.5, 72.4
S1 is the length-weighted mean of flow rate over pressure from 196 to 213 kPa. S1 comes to 50.4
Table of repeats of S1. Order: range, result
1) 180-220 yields 61.3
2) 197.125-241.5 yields 64.2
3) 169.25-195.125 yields 64.2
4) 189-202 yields 66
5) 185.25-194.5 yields 72.9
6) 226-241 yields 74.6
